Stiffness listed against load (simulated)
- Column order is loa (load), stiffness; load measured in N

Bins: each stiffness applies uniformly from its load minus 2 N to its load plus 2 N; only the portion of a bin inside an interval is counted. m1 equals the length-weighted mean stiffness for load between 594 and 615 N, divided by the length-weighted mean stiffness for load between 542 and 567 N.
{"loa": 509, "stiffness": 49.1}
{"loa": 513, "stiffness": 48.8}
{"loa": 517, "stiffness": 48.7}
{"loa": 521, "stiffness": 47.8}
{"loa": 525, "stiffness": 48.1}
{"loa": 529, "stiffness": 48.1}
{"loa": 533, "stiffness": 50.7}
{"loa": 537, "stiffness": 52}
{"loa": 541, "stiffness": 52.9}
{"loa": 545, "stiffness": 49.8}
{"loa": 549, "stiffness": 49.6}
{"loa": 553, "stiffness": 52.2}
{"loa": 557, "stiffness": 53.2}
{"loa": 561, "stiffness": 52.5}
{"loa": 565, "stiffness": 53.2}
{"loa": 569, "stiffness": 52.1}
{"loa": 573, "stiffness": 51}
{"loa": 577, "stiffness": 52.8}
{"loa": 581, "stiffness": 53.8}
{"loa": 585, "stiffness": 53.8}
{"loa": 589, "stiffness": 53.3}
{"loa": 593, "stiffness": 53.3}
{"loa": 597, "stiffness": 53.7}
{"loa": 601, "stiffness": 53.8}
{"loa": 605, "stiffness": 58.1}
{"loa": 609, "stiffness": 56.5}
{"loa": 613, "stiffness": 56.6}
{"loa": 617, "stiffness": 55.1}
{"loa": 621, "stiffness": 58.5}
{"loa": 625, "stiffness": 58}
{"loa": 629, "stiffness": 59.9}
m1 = 1.07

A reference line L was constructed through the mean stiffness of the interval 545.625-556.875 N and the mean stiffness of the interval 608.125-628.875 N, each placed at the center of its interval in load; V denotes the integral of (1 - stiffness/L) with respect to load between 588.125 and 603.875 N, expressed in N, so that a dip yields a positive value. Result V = 0.4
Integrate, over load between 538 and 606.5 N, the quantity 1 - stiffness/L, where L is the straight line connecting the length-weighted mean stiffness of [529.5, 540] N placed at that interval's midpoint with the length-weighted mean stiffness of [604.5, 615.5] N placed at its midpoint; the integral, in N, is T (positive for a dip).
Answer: 1.37 N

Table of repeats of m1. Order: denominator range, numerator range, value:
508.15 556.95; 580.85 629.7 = 1.11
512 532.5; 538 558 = 1.06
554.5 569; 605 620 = 1.07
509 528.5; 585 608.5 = 1.13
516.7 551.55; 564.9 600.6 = 1.06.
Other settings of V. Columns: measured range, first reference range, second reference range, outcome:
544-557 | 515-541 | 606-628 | 0.1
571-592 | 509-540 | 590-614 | 0.3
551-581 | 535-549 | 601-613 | 0.4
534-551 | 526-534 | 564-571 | -0.3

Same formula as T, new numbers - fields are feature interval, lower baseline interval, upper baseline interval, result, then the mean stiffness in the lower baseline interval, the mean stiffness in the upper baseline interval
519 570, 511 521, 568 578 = -0.70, 48.6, 51.9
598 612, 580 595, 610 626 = -0.12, 53.5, 57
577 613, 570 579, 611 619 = -0.43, 51.9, 55.9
